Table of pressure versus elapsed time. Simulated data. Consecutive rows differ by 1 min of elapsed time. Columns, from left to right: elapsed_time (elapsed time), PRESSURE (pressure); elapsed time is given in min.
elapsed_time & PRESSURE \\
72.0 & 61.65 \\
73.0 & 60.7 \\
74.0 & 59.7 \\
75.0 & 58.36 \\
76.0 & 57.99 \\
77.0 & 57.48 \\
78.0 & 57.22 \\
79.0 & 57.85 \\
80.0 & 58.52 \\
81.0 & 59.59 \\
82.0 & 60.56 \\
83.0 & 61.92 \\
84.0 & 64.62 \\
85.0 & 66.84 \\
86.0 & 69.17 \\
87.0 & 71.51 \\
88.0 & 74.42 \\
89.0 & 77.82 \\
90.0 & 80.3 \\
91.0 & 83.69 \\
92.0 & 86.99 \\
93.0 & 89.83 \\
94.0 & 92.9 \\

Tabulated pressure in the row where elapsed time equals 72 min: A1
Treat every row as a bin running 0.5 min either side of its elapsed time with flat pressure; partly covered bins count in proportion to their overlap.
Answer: 61.65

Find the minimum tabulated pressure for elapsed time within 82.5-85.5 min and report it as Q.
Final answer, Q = 61.92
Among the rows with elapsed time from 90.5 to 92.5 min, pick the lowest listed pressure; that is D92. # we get 83.69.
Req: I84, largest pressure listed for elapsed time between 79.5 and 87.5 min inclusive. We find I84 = 71.51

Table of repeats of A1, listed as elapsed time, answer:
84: 64.62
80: 58.52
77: 57.48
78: 57.22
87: 71.51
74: 59.7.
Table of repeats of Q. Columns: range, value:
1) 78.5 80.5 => 57.85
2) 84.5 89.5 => 66.84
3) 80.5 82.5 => 59.59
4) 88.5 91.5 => 77.82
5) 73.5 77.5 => 57.48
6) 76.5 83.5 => 57.22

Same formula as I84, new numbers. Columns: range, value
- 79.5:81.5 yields 59.59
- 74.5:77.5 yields 58.36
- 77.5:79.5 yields 57.85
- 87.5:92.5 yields 86.99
